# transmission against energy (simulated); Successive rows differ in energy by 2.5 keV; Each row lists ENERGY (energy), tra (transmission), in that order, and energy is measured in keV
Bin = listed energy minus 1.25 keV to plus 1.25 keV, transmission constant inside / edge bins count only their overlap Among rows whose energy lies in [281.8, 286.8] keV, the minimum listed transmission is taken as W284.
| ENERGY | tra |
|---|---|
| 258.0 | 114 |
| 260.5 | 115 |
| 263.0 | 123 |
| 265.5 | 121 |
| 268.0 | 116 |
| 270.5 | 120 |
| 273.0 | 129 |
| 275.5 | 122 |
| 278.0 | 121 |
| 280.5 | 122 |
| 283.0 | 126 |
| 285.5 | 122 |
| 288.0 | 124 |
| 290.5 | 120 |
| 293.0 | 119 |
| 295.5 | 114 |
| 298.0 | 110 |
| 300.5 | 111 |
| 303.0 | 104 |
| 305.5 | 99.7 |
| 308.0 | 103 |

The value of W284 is 122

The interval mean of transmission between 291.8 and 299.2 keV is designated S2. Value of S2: 114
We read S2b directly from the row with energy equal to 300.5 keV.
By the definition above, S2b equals 111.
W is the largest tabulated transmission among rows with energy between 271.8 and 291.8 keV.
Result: 129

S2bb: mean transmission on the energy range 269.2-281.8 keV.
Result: 123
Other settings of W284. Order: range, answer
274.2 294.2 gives 119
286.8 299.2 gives 110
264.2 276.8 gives 116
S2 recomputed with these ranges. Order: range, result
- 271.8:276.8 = 125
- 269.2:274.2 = 124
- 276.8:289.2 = 123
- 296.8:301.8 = 110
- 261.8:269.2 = 120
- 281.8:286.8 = 124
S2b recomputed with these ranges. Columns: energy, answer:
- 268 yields 116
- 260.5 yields 115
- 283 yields 126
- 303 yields 104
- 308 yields 103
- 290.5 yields 120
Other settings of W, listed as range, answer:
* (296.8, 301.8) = 111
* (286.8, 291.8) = 124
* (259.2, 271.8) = 123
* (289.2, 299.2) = 120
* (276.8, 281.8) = 122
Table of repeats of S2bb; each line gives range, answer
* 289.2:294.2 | 120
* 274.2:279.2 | 122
